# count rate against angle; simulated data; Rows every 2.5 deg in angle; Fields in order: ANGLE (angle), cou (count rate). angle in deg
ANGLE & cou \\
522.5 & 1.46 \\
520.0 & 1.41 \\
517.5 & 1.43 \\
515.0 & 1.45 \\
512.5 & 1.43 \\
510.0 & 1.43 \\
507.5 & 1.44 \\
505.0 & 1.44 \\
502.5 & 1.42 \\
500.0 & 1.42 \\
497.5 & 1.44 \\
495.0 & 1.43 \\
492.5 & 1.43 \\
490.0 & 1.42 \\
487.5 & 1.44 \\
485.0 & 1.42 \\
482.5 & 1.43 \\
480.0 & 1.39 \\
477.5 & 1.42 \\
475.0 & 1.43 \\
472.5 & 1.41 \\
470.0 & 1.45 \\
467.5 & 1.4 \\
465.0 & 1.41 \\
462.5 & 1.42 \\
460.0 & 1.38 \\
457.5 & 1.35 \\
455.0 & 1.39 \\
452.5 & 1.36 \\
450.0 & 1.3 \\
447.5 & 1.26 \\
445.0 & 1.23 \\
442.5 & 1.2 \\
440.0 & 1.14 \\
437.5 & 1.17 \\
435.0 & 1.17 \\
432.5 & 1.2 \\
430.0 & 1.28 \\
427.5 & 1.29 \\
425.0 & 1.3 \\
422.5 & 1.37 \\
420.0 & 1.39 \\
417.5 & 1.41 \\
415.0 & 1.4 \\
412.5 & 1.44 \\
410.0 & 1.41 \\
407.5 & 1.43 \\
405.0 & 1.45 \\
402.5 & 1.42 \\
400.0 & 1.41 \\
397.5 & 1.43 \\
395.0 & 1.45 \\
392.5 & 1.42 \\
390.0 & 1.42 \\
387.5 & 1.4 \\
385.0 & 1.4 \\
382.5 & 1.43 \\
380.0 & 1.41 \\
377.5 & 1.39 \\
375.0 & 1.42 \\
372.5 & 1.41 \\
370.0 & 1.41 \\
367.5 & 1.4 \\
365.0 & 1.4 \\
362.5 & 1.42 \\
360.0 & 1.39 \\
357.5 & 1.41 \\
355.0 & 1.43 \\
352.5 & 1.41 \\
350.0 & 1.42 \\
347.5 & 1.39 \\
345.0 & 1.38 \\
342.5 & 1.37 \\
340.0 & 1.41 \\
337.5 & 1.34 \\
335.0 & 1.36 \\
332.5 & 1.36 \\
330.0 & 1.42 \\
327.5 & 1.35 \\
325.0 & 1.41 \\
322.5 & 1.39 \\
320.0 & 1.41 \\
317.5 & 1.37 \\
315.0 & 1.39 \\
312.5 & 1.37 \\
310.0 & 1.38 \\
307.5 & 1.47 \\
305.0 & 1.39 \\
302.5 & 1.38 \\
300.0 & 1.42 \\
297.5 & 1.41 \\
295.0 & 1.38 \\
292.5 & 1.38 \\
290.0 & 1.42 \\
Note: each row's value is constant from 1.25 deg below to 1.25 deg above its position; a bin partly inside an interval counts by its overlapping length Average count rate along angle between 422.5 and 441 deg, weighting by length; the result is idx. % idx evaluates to 1.23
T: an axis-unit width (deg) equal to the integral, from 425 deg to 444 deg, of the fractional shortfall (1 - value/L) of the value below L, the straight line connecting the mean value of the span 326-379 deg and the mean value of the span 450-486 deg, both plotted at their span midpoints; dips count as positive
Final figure 2.5 deg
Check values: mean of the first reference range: 1.39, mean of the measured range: 1.21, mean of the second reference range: 1.4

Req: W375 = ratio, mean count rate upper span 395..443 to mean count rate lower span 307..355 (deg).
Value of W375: 1.0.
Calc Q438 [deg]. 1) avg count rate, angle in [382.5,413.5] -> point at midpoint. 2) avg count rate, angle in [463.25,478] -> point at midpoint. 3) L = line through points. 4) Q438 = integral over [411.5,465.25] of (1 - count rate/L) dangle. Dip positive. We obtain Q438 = 4.2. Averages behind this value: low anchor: 1.42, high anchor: 1.42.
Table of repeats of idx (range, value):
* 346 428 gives 1.41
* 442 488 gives 1.37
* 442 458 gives 1.3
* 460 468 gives 1.41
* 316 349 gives 1.38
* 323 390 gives 1.4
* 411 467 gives 1.31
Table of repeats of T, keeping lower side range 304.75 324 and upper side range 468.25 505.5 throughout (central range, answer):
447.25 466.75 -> 0.8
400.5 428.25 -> 0.4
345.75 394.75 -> -0.1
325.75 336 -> 0.2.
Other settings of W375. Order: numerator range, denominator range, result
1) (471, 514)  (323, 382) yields 1.02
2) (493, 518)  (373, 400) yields 1.01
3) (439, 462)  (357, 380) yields 0.92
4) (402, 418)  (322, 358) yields 1.02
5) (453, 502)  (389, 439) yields 1.04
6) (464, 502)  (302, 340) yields 1.03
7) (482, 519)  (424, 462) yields 1.13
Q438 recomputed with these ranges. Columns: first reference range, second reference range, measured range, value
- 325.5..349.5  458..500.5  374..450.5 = 2.69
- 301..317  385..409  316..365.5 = 0.50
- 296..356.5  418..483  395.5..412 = -0.91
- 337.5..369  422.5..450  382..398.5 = -1.18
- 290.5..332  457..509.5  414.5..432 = 0.88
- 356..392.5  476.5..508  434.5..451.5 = 2.45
